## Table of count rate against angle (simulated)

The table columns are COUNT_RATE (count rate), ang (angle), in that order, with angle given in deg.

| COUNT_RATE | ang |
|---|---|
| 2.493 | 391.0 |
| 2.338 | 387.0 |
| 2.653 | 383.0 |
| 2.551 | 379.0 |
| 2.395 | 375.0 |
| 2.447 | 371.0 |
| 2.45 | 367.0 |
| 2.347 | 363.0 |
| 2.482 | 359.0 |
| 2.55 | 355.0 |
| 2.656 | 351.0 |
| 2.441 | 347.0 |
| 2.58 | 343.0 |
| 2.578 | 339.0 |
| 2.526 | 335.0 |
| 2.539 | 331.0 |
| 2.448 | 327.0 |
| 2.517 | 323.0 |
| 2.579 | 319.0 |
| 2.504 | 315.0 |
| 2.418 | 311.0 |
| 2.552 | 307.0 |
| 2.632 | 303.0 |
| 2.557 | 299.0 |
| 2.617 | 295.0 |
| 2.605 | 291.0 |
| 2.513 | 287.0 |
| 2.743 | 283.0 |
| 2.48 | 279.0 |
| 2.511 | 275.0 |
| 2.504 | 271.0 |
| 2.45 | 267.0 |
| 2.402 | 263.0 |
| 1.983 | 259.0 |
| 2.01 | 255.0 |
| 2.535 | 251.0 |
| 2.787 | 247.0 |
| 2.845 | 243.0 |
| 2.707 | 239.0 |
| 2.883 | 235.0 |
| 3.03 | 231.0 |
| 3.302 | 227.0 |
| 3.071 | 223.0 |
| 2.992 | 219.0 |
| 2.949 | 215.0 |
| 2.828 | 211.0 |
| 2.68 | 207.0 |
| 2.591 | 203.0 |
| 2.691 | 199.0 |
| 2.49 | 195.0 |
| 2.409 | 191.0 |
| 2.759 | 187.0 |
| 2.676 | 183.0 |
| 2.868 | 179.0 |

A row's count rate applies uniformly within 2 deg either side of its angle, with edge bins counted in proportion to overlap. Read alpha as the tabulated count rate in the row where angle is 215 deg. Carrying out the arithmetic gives 2.949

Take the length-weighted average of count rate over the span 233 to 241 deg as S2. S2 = 2.79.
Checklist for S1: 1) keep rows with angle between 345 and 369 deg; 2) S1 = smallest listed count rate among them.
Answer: 2.347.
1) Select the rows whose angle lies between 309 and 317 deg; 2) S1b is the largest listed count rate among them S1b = 2.504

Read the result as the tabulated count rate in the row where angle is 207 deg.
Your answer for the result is 2.68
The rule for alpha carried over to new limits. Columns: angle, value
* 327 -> 2.448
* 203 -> 2.591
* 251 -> 2.535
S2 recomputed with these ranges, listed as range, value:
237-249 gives 2.78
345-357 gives 2.55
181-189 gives 2.72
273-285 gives 2.58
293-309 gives 2.59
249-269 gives 2.28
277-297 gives 2.59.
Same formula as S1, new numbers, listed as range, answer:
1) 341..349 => 2.441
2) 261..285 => 2.402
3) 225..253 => 2.535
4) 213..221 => 2.949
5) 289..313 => 2.418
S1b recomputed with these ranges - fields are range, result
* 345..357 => 2.656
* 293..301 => 2.617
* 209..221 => 2.992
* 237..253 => 2.845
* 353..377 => 2.55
